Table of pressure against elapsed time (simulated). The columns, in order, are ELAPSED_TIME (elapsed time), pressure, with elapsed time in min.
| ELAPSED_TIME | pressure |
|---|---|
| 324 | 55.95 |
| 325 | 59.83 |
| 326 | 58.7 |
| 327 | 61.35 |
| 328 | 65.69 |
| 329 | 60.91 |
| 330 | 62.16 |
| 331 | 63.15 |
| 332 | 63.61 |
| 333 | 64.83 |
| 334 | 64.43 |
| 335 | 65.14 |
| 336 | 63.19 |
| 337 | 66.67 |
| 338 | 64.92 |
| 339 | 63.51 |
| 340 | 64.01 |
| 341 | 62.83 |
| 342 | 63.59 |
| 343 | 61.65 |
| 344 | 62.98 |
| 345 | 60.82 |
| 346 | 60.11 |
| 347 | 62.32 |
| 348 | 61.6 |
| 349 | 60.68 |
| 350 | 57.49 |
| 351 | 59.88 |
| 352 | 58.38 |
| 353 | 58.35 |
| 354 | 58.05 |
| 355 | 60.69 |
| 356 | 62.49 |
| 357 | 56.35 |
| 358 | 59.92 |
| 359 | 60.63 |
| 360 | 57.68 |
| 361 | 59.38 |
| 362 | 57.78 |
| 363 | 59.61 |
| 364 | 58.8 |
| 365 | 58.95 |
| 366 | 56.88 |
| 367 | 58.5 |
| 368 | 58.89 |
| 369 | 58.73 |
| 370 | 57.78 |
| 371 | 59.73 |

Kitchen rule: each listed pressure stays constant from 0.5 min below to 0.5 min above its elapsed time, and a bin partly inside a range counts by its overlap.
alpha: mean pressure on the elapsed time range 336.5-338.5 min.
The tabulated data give 65.8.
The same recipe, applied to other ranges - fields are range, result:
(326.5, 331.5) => 62.7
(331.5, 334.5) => 64.3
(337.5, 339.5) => 64.2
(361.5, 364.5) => 58.7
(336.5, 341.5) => 64.4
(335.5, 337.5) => 64.9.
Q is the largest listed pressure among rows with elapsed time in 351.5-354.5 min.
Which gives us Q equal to 58.38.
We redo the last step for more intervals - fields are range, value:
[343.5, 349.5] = 62.98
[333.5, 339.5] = 66.67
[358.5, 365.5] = 60.63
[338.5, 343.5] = 64.01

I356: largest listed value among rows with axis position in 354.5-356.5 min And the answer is 62.49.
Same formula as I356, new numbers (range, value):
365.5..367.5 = 58.5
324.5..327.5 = 61.35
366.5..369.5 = 58.89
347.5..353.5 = 61.6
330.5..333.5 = 64.83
